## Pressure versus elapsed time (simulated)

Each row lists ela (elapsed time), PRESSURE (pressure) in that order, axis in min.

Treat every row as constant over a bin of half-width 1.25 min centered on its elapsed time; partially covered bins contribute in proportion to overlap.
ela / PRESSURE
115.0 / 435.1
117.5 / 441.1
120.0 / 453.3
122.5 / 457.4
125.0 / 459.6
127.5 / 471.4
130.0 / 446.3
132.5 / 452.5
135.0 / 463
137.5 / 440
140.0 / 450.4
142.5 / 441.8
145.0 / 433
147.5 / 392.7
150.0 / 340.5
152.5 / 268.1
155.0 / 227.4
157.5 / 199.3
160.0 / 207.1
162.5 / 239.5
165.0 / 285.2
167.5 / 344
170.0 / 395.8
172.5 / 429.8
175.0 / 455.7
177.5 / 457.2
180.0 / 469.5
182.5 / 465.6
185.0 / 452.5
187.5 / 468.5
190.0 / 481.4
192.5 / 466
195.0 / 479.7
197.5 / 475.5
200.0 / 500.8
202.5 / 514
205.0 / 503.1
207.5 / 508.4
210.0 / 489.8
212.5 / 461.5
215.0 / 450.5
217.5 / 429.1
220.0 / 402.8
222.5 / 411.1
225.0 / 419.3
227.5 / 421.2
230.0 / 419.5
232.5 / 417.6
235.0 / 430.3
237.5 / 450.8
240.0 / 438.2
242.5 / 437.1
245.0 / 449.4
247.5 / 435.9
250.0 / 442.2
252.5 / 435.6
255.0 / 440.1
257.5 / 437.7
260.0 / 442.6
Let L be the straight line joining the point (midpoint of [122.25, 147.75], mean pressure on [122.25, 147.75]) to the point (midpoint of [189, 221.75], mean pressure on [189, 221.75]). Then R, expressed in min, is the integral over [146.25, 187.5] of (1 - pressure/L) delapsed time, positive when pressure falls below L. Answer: 9.4 min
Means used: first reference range 448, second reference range 473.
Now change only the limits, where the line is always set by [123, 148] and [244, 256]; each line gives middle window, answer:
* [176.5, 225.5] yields -2.5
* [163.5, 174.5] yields 1.9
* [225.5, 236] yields 0.5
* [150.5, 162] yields 5.5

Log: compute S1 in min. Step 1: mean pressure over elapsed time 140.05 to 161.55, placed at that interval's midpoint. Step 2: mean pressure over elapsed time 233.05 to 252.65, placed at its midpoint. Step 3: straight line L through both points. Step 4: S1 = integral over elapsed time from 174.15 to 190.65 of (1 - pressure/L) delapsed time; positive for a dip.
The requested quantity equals -4.7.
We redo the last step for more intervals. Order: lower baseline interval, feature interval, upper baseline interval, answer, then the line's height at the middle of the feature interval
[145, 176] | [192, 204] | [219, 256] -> -3.7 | 373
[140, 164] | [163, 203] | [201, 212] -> -1.9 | 420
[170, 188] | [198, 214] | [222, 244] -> -2.0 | 440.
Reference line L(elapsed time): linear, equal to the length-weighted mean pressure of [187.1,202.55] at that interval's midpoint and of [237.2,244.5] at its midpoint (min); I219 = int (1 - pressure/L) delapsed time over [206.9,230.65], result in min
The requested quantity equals 1.1 min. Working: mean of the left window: 482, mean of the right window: 442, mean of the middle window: 440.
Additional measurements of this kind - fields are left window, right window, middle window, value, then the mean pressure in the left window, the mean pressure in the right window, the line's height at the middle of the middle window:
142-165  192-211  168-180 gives -1.55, 300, 493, 382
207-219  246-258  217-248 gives 1.61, 464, 439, 451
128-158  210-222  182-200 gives -2.16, 386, 440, 422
